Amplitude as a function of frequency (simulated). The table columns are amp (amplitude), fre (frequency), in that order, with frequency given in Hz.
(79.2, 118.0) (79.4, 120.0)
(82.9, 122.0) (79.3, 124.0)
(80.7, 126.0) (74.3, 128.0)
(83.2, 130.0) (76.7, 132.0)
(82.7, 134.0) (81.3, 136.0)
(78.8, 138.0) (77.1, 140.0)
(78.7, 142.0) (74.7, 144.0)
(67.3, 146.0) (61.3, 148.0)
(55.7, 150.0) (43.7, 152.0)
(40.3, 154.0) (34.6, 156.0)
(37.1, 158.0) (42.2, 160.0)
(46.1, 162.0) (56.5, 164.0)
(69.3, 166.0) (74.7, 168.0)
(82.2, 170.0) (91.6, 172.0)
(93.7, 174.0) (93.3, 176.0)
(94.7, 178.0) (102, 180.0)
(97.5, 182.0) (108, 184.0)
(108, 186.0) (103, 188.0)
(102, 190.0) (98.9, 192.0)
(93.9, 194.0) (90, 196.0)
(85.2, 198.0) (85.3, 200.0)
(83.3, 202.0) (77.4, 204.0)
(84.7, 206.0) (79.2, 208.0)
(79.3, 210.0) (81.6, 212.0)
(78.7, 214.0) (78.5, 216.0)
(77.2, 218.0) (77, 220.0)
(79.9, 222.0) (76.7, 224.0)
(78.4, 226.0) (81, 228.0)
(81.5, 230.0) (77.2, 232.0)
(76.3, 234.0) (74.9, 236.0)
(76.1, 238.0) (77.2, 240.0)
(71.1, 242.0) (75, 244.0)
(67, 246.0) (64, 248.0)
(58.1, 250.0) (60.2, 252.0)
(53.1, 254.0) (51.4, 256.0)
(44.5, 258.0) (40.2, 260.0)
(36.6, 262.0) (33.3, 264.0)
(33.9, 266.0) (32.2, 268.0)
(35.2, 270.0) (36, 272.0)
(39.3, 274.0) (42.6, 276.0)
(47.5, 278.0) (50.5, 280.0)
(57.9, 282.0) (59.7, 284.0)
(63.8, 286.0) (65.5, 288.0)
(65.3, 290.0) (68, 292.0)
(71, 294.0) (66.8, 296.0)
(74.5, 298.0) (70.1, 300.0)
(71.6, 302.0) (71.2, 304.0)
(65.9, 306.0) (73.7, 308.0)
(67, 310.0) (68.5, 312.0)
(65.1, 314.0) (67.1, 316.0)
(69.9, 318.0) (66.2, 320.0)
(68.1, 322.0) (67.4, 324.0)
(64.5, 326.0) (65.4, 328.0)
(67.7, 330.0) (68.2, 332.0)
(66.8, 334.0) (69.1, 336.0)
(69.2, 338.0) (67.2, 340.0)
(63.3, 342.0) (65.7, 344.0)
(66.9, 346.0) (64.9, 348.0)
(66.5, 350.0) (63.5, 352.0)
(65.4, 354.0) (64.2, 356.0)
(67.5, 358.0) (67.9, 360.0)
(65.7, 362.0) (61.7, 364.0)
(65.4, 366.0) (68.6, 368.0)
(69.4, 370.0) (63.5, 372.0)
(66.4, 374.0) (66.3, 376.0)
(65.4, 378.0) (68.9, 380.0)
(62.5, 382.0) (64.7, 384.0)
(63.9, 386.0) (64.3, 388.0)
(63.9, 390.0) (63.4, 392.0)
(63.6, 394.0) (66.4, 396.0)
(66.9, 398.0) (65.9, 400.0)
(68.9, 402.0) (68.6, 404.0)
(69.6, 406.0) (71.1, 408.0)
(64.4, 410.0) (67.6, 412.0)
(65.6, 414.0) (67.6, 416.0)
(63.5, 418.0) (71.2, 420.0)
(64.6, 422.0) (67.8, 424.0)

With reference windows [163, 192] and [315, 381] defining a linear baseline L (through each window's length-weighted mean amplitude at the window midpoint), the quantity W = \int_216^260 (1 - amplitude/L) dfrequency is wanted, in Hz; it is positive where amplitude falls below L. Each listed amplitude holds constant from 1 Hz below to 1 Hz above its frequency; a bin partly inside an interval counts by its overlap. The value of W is 6.9 Hz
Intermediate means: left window 91.4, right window 66.5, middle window 69.9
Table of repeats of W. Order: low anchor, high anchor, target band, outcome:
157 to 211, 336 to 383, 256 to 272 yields 8.08 Hz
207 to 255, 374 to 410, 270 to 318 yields 6.21 Hz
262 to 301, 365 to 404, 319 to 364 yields -4.46 Hz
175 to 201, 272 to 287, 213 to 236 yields 0.04 Hz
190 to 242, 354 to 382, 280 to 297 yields 2.33 Hz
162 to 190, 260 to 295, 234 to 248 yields -2.11 Hz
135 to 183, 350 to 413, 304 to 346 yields -0.27 Hz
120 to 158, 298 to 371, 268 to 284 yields 5.52 Hz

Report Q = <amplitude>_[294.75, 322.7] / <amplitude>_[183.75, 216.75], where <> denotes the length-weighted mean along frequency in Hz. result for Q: 0.78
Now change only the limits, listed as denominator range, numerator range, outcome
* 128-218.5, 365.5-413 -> 0.85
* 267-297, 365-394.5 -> 1.22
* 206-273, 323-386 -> 1.02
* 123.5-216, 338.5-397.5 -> 0.84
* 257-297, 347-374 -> 1.33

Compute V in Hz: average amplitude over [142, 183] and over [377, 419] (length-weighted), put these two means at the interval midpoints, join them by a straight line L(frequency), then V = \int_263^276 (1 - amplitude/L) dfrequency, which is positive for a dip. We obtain 6.1 Hz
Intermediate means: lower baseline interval 68.2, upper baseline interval 66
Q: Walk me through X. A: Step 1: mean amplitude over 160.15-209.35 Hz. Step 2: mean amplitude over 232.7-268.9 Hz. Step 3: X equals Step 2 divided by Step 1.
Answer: 0.7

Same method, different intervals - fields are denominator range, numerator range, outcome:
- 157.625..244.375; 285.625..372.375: 0.82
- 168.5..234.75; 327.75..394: 0.76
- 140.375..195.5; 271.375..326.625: 0.83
